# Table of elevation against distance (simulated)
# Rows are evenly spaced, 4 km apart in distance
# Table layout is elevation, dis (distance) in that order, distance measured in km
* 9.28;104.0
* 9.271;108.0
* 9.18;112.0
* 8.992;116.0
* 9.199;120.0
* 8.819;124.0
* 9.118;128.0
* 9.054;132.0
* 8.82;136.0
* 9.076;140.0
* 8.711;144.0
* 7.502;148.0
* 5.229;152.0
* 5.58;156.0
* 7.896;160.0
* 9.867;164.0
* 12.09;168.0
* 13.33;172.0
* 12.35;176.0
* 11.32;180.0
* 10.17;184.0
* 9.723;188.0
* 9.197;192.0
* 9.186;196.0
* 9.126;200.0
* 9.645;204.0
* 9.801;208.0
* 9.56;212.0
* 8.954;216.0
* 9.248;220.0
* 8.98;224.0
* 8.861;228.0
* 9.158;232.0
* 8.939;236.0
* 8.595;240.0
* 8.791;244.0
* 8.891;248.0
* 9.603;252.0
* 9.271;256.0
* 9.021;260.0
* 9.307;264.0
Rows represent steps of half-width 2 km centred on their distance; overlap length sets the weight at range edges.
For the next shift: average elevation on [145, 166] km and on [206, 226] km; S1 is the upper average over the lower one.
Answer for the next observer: 1.3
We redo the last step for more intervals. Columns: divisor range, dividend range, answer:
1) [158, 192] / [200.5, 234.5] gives 0.86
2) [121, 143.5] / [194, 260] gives 1.02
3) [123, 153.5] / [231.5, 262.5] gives 1.09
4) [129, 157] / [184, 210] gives 1.21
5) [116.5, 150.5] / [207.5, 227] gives 1.06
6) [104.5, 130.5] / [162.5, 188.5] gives 1.25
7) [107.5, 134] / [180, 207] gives 1.06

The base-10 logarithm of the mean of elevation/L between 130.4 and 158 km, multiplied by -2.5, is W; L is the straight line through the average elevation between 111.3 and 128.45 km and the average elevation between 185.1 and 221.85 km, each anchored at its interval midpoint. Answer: 0.19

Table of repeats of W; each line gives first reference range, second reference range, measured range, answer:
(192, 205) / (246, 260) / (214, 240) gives 0.03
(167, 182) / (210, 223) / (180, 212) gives 0.11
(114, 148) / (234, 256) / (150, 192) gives -0.09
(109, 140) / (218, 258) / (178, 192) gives -0.14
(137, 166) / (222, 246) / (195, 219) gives -0.11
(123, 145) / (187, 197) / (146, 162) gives 0.36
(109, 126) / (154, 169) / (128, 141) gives -0.01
